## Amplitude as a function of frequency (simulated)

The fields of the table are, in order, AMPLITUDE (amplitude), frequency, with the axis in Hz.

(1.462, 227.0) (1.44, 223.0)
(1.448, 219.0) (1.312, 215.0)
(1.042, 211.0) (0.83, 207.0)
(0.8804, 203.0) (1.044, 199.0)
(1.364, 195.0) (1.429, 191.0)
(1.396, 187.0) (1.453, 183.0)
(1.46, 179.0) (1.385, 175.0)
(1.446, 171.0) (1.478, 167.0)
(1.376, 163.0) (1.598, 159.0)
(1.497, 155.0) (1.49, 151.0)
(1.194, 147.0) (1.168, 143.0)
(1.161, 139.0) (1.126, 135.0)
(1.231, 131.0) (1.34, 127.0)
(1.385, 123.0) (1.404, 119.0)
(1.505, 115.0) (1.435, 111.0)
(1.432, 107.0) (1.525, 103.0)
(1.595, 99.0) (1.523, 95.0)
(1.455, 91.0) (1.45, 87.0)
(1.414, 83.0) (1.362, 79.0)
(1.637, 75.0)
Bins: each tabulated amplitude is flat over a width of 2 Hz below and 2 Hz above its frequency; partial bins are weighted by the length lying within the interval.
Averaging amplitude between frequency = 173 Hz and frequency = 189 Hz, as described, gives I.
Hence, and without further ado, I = 1.42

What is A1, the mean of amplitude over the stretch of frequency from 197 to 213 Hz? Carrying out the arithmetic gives 0.949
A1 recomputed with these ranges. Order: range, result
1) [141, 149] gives 1.18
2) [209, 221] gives 1.27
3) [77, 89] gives 1.41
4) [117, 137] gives 1.3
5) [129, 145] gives 1.17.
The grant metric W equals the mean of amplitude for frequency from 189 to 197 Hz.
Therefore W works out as 1.4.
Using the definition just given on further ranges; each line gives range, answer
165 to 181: 1.44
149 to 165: 1.49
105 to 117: 1.46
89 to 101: 1.52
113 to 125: 1.43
